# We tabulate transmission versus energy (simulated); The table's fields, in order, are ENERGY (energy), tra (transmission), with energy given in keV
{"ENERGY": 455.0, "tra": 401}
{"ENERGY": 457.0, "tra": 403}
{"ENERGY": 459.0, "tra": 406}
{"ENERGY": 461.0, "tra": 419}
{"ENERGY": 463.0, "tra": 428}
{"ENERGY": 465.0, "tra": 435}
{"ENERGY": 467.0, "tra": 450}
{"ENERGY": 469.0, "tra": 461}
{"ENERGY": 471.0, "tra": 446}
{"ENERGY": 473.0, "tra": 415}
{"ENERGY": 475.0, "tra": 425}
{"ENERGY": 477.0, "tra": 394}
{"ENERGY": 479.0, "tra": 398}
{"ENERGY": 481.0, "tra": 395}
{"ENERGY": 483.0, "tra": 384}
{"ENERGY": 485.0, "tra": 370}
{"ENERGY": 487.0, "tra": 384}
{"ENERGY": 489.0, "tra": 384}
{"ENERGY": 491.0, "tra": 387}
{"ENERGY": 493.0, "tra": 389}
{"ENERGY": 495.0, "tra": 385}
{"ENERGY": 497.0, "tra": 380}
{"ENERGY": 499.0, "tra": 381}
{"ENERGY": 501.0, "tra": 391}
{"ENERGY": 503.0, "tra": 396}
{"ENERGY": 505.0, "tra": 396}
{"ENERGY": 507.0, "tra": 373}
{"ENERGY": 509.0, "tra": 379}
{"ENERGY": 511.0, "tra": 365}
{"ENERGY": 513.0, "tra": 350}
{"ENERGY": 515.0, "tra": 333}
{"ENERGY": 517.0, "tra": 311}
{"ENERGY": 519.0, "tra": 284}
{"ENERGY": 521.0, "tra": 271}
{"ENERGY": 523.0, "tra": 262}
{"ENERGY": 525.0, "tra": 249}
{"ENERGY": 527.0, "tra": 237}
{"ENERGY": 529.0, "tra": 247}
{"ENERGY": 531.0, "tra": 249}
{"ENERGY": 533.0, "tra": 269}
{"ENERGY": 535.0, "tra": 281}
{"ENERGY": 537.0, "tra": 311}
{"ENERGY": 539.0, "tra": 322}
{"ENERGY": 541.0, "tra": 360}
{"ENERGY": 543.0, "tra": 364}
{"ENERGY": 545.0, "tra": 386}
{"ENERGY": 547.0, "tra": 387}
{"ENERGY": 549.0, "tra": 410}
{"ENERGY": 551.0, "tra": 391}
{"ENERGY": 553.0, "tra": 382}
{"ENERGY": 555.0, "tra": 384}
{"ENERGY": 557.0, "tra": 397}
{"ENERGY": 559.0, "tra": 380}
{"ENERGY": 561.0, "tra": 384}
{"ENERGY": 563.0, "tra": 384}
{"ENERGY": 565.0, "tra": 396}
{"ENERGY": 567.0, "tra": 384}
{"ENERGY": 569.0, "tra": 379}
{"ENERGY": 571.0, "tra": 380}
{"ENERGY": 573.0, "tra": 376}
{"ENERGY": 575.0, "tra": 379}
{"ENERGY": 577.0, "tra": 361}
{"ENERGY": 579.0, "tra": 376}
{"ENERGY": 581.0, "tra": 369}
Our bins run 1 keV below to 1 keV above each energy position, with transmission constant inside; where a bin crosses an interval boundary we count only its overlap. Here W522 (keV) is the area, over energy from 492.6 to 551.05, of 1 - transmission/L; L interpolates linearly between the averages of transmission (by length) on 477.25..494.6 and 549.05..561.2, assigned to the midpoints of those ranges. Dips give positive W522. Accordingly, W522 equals 7.8 keV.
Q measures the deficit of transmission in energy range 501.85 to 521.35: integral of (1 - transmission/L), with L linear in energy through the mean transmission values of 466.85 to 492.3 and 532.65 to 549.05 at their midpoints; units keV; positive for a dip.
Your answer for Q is 1.28 keV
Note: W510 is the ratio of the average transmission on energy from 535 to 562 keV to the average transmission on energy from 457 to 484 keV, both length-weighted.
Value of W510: 0.9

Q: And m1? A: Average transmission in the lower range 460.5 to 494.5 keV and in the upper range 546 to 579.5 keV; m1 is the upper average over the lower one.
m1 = 0.94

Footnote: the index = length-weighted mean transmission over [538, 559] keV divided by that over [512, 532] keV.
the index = 1.35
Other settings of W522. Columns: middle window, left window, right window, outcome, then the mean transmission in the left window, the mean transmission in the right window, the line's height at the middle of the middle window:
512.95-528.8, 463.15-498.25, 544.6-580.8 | 4.6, 405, 384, 395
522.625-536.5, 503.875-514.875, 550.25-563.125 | 4.4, 370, 386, 377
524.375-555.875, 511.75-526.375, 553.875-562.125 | 1.7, 294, 386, 344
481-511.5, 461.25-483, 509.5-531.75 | -2.5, 423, 290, 356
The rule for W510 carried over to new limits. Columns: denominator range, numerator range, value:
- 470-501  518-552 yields 0.79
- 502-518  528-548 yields 0.88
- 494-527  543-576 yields 1.13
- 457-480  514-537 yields 0.65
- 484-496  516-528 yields 0.70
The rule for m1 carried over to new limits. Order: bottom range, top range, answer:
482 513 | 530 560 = 0.92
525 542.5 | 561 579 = 1.33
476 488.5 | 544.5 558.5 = 1.01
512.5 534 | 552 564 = 1.39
